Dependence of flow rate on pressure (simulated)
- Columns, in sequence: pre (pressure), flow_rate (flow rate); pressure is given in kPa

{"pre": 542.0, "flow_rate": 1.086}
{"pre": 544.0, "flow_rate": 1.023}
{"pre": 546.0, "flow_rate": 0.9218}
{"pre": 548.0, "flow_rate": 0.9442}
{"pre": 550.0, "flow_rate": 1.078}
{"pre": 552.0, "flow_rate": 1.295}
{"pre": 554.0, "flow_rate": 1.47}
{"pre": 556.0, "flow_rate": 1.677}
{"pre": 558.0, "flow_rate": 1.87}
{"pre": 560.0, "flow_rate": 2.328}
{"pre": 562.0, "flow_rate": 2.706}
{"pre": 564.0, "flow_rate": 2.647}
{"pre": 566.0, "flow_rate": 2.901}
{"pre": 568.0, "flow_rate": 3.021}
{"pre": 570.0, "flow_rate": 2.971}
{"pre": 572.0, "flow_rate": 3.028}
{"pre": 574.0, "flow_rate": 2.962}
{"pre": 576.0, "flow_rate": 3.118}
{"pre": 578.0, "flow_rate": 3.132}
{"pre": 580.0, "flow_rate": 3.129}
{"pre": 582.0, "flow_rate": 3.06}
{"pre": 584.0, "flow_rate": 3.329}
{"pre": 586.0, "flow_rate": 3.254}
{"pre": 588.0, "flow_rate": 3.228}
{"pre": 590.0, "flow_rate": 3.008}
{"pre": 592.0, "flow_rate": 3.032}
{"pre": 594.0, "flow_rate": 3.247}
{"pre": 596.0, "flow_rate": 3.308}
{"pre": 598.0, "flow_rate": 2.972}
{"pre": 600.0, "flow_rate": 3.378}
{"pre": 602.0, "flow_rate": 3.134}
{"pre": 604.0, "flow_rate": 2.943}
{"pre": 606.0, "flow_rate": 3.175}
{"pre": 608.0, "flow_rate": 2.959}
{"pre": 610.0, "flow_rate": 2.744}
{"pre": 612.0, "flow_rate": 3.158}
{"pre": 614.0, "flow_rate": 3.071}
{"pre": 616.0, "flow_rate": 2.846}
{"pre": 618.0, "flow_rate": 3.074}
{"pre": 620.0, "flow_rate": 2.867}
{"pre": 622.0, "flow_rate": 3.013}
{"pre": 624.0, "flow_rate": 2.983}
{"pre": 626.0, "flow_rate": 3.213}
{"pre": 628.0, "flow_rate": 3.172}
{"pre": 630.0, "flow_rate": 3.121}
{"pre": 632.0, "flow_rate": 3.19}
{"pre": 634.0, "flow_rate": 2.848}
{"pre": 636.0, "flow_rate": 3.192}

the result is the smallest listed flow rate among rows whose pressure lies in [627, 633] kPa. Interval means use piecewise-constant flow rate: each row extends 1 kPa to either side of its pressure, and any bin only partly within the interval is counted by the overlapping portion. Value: 3.121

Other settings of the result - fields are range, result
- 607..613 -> 2.744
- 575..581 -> 3.118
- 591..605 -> 2.943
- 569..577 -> 2.962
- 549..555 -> 1.078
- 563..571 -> 2.647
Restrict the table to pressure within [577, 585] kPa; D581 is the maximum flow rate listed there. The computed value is 3.329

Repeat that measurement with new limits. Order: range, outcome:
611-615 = 3.158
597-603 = 3.378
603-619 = 3.175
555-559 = 1.87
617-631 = 3.213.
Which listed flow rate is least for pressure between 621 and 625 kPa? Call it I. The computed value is 2.983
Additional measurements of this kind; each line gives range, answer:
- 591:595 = 3.032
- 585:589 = 3.228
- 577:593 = 3.008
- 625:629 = 3.172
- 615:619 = 2.846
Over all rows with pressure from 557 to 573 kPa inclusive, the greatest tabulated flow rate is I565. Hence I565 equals 3.028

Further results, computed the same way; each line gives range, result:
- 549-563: 2.706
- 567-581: 3.132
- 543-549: 1.023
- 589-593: 3.032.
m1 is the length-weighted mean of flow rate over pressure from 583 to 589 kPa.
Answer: 3.27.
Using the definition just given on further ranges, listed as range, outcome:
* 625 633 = 3.17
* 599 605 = 3.15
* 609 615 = 2.99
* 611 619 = 3.04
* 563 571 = 2.89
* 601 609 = 3.05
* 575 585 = 3.15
